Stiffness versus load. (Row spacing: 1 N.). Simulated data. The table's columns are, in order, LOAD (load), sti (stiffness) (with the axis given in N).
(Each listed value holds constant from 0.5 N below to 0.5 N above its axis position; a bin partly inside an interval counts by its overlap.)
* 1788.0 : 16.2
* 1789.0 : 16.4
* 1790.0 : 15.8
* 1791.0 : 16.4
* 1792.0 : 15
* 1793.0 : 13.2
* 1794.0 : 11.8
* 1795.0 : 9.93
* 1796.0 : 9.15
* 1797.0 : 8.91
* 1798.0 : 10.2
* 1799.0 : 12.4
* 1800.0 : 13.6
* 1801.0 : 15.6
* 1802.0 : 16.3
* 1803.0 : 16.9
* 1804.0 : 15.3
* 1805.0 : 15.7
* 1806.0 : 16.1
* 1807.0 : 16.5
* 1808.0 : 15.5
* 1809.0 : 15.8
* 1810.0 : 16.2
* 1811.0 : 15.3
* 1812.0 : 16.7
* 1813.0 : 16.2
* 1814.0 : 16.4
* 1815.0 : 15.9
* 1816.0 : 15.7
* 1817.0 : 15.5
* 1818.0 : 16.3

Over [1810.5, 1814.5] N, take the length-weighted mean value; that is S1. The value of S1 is 16.1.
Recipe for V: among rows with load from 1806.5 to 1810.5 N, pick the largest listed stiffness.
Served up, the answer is 16.5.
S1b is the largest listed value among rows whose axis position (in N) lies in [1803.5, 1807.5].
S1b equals 16.5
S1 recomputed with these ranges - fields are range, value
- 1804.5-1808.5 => 15.9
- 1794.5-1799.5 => 10.1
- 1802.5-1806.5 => 16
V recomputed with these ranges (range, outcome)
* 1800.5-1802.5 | 16.3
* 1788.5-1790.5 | 16.4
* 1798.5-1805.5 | 16.9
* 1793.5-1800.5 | 13.6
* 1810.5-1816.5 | 16.7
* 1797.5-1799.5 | 12.4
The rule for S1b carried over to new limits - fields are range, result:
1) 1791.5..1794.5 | 15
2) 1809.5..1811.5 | 16.2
